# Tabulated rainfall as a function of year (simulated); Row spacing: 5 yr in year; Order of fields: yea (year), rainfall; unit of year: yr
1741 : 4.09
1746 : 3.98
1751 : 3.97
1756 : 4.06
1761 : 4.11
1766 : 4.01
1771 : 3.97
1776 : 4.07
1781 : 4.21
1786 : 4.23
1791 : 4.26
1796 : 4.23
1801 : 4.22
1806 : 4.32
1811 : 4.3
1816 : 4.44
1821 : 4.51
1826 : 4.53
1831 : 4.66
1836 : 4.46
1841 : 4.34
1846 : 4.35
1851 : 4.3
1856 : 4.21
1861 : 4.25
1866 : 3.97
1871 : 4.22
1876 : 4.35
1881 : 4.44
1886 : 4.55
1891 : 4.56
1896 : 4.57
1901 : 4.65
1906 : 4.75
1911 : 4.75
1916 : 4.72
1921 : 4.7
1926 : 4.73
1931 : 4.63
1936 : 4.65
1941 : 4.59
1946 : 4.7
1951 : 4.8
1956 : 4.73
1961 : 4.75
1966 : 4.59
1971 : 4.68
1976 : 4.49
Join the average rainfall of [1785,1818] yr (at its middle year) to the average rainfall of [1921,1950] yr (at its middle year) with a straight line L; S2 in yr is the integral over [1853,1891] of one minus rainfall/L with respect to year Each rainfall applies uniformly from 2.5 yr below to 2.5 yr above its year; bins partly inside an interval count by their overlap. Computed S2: 1.6 yr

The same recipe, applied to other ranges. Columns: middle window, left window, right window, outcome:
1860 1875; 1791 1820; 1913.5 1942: 1.1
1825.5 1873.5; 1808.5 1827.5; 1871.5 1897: 1.4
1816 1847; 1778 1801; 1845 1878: -1.8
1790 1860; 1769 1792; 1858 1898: -2.0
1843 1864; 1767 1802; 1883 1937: 0.8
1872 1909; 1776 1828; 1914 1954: 0.2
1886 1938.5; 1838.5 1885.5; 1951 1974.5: -2.1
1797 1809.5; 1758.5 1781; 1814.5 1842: 0.1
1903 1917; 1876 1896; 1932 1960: -0.5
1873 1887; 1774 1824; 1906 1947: 0.3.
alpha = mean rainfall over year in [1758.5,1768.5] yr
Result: 4.06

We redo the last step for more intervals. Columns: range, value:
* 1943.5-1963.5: 4.75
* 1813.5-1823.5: 4.47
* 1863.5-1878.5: 4.18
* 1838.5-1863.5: 4.29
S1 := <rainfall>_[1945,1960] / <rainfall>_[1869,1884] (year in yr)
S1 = 1.09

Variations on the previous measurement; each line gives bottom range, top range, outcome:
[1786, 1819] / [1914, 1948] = 1.09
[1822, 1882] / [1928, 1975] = 1.08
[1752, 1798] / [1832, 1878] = 1.04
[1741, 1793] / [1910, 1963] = 1.15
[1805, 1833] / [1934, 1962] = 1.05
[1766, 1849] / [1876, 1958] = 1.08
